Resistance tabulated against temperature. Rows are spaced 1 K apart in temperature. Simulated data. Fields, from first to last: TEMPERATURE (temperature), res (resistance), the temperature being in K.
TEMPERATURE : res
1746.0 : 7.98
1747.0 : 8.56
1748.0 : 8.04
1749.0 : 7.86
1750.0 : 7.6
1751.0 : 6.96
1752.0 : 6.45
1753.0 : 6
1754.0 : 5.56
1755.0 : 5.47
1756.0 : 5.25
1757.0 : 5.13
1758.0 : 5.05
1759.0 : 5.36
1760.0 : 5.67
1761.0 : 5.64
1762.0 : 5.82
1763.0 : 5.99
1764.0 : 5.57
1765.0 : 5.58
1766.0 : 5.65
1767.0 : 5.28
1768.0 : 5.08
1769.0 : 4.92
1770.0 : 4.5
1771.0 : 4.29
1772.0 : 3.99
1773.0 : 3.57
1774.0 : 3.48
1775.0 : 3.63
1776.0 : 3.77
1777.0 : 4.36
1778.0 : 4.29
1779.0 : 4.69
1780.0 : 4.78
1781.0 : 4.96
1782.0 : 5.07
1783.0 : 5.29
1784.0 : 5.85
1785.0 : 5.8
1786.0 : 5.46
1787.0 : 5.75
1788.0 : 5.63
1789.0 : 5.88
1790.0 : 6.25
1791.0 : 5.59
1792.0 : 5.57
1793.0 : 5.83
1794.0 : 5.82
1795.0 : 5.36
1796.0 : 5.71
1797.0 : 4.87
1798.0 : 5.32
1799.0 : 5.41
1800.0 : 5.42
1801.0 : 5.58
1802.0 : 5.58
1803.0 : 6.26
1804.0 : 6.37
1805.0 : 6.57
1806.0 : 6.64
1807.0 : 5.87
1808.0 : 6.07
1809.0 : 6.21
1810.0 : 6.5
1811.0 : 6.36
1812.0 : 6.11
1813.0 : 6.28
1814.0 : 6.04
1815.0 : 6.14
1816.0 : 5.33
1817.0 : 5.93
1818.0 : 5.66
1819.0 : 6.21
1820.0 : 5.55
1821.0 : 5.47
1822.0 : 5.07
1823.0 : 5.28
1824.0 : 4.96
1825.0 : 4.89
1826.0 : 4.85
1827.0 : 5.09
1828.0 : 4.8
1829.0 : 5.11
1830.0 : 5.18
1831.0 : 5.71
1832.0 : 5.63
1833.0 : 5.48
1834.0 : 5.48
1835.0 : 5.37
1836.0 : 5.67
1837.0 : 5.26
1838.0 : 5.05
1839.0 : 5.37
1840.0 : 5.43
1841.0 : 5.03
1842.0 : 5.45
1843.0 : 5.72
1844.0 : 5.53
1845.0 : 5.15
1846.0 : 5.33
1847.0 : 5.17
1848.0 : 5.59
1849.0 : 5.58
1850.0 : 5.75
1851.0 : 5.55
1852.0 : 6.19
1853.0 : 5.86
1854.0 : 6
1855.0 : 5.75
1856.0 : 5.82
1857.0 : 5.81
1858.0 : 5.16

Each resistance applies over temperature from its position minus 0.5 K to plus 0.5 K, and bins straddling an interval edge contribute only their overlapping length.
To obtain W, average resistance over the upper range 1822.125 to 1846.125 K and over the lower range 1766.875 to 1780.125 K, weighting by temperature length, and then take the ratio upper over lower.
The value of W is 1.2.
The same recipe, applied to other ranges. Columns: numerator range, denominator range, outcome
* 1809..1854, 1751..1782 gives 1.10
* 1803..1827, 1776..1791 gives 1.11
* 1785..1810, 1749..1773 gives 1.05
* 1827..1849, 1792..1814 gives 0.91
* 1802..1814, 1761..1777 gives 1.31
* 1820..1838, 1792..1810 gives 0.90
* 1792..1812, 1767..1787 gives 1.26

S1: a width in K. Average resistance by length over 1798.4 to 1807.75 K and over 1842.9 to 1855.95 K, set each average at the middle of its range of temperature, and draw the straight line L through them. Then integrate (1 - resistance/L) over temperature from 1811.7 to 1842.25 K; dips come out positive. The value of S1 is 1.8 K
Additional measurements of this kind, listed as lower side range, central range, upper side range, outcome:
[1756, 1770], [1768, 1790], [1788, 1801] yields 2.80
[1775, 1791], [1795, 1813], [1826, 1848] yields -2.43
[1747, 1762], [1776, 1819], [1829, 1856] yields 1.47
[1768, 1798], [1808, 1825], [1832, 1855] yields -1.67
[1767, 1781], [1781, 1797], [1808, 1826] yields -2.65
